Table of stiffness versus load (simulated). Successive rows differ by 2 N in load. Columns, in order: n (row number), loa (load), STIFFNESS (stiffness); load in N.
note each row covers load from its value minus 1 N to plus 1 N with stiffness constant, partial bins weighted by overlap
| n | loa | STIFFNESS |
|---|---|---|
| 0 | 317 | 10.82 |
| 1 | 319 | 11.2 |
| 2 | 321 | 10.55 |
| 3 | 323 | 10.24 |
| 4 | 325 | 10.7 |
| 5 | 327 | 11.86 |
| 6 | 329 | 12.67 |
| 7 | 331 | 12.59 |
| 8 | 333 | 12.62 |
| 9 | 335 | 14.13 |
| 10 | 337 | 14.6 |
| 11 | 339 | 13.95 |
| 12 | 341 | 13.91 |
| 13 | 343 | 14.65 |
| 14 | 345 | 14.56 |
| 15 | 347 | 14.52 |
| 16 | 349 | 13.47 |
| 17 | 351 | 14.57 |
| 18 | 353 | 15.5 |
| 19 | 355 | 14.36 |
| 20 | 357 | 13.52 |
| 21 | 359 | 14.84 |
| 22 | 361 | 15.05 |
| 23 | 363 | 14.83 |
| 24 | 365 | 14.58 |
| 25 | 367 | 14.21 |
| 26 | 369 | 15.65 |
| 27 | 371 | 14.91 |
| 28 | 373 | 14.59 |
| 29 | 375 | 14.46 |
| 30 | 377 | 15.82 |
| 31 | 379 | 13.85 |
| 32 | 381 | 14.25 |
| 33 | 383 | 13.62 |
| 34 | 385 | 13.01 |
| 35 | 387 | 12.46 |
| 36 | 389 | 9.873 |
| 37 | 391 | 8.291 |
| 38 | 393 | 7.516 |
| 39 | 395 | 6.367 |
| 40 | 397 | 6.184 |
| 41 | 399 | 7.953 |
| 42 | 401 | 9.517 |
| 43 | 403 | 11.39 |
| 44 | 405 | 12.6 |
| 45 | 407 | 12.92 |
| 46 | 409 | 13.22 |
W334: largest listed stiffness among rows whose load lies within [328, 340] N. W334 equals 14.6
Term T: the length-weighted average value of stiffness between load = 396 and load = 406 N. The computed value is 9.53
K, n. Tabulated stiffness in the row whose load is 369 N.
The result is 15.65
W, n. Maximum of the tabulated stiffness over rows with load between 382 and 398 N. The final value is 13.62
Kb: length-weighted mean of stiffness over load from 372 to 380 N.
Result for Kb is 14.7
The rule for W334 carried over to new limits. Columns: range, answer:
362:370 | 15.65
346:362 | 15.5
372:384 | 15.82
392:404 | 11.39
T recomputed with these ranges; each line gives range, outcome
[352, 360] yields 14.6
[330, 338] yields 13.5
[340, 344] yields 14.3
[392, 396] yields 6.94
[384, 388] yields 12.7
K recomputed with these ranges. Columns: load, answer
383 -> 13.62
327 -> 11.86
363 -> 14.83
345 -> 14.56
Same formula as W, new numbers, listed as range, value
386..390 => 12.46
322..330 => 12.67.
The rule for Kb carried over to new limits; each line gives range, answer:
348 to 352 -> 14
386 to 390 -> 11.2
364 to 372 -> 14.8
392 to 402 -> 7.51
